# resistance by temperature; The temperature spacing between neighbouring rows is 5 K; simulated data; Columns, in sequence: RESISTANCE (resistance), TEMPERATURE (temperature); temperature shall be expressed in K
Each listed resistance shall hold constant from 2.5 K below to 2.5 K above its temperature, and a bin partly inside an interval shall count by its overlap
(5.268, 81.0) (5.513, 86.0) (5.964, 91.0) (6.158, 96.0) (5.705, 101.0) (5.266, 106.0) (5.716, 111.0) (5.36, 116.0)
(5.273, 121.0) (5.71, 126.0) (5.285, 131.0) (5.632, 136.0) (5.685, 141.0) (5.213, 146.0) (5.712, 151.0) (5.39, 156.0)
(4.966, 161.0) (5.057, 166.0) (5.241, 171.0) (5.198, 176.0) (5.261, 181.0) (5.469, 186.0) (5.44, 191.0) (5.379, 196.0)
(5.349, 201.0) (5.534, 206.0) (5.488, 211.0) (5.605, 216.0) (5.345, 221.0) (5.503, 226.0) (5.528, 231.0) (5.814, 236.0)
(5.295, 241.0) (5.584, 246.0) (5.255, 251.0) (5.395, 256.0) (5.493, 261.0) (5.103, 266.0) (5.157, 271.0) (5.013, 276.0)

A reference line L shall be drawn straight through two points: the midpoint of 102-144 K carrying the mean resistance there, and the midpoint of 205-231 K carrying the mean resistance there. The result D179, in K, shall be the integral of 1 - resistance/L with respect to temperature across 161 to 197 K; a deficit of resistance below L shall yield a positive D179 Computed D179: 1.51 K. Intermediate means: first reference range 5.5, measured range 5.27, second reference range 5.5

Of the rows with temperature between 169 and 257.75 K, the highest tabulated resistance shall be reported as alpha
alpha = 5.814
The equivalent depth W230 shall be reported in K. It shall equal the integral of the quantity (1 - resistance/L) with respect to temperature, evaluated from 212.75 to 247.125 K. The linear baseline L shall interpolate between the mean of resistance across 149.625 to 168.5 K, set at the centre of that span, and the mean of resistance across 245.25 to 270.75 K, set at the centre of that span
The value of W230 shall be -1.4 K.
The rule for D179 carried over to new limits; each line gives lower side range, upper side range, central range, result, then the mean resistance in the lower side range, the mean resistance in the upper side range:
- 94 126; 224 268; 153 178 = 1.56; 5.58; 5.44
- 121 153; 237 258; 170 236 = 0.29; 5.52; 5.41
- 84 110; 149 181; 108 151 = 0.02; 5.72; 5.25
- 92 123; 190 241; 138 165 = 0.87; 5.6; 5.49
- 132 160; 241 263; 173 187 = 0.44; 5.48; 5.41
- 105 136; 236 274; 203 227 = -0.47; 5.46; 5.35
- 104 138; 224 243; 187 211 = 0.36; 5.46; 5.54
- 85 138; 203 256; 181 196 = 0.32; 5.6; 5.49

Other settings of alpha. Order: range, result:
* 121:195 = 5.712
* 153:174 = 5.39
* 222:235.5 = 5.528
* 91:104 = 6.158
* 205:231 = 5.605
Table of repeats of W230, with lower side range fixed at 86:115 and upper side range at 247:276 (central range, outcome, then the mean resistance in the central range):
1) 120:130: 0.3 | 5.49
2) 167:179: 0.7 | 5.2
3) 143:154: 0.2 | 5.47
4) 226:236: -0.4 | 5.59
